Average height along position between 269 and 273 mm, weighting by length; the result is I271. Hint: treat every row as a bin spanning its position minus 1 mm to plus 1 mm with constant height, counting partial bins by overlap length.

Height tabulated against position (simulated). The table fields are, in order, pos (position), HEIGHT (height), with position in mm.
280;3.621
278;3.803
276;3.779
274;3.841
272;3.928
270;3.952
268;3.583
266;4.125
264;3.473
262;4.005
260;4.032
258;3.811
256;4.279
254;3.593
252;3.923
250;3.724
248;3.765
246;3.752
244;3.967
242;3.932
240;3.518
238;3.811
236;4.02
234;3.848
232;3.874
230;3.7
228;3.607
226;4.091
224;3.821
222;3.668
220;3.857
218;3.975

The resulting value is 3.94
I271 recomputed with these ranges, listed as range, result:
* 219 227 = 3.86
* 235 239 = 3.92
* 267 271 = 3.77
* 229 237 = 3.86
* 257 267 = 3.89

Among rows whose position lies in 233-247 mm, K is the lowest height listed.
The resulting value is 3.518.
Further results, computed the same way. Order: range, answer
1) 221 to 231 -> 3.607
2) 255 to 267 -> 3.473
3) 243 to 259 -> 3.593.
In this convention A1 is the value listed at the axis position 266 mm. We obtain 4.125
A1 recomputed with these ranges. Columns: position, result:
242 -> 3.932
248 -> 3.765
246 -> 3.752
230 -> 3.7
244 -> 3.967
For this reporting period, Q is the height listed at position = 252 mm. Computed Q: 3.923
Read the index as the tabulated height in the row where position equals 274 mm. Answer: 3.841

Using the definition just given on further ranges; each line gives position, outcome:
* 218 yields 3.975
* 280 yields 3.621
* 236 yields 4.02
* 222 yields 3.668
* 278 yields 3.803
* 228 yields 3.607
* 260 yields 4.032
